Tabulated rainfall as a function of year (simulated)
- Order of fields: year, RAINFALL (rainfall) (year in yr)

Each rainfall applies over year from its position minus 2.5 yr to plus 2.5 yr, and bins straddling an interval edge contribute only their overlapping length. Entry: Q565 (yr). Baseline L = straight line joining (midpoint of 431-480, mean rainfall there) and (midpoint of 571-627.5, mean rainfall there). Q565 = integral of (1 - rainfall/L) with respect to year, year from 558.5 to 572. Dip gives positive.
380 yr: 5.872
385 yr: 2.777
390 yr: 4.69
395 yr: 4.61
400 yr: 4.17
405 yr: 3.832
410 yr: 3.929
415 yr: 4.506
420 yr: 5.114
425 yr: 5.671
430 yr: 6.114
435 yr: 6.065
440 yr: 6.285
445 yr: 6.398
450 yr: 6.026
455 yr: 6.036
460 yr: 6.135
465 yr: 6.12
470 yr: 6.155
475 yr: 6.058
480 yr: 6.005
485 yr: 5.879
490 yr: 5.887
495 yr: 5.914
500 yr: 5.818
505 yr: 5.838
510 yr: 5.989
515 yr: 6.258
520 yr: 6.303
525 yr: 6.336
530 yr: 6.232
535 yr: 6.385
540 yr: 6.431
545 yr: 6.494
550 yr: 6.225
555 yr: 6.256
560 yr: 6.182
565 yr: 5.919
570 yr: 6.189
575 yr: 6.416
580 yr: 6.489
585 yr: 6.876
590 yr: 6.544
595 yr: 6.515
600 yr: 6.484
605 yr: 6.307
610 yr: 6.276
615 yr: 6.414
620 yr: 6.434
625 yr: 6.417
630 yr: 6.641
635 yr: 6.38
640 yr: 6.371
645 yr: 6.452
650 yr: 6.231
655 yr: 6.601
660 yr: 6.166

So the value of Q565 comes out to 0.6 yr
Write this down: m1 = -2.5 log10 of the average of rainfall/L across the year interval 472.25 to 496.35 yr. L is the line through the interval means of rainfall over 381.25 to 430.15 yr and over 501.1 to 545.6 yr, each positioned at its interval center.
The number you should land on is -0.056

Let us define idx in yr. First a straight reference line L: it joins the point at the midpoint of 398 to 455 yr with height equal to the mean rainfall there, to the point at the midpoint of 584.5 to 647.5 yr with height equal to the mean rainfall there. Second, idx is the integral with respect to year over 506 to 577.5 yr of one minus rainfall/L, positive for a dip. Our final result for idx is -2.8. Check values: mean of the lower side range 5.33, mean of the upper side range 6.46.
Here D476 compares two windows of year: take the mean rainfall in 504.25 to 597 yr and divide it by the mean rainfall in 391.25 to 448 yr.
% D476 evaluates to 1.2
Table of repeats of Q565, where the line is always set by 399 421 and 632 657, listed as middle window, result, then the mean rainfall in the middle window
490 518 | -4.59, 5.96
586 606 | -1.82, 6.51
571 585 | -1.69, 6.5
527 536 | -1.54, 6.3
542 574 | -3.47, 6.22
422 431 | -2.84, 5.81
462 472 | -2.82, 6.14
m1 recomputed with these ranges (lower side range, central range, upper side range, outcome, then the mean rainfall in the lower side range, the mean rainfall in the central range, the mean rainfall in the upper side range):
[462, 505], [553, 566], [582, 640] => 0.02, 5.97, 6.14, 6.48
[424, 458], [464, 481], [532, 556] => 0.02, 6.1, 6.09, 6.36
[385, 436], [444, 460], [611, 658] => -0.21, 4.73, 6.13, 6.43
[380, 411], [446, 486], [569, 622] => -0.22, 4.16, 6.07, 6.46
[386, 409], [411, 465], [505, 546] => -0.19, 4.2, 5.8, 6.27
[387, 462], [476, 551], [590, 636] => -0.05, 5.28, 6.13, 6.44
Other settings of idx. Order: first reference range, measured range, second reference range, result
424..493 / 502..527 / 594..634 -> 0.26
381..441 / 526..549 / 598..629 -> -2.27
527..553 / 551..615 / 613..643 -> 0.27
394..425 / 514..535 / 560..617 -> -2.20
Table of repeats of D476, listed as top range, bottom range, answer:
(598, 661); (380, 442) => 1.32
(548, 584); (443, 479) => 1.02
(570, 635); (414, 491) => 1.09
